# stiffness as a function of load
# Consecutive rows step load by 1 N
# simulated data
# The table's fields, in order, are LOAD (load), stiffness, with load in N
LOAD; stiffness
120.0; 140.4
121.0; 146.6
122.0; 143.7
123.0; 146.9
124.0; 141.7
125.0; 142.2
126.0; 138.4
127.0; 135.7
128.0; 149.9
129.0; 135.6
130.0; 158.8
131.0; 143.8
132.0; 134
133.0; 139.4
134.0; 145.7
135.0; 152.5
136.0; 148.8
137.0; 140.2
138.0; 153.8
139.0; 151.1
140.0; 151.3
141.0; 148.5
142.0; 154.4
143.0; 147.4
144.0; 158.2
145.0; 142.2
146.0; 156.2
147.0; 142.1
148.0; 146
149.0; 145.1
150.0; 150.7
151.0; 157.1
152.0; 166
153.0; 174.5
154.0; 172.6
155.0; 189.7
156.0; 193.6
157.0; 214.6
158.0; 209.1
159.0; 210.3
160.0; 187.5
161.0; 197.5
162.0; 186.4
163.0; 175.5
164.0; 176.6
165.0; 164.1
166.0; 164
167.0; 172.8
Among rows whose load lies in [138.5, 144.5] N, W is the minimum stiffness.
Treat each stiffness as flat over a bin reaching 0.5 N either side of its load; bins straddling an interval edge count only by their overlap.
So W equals 147.4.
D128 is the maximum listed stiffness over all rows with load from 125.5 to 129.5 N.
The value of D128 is 149.9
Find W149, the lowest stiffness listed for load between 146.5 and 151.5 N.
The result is 142.1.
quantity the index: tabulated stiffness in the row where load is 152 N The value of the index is 166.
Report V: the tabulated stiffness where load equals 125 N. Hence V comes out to 142.2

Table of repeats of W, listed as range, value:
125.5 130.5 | 135.6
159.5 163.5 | 175.5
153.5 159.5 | 172.6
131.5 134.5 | 134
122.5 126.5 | 138.4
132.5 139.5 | 139.4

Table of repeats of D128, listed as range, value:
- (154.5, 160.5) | 214.6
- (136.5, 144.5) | 158.2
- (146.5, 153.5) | 174.5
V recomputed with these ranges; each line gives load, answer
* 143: 147.4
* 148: 146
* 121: 146.6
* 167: 172.8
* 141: 148.5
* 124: 141.7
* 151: 157.1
